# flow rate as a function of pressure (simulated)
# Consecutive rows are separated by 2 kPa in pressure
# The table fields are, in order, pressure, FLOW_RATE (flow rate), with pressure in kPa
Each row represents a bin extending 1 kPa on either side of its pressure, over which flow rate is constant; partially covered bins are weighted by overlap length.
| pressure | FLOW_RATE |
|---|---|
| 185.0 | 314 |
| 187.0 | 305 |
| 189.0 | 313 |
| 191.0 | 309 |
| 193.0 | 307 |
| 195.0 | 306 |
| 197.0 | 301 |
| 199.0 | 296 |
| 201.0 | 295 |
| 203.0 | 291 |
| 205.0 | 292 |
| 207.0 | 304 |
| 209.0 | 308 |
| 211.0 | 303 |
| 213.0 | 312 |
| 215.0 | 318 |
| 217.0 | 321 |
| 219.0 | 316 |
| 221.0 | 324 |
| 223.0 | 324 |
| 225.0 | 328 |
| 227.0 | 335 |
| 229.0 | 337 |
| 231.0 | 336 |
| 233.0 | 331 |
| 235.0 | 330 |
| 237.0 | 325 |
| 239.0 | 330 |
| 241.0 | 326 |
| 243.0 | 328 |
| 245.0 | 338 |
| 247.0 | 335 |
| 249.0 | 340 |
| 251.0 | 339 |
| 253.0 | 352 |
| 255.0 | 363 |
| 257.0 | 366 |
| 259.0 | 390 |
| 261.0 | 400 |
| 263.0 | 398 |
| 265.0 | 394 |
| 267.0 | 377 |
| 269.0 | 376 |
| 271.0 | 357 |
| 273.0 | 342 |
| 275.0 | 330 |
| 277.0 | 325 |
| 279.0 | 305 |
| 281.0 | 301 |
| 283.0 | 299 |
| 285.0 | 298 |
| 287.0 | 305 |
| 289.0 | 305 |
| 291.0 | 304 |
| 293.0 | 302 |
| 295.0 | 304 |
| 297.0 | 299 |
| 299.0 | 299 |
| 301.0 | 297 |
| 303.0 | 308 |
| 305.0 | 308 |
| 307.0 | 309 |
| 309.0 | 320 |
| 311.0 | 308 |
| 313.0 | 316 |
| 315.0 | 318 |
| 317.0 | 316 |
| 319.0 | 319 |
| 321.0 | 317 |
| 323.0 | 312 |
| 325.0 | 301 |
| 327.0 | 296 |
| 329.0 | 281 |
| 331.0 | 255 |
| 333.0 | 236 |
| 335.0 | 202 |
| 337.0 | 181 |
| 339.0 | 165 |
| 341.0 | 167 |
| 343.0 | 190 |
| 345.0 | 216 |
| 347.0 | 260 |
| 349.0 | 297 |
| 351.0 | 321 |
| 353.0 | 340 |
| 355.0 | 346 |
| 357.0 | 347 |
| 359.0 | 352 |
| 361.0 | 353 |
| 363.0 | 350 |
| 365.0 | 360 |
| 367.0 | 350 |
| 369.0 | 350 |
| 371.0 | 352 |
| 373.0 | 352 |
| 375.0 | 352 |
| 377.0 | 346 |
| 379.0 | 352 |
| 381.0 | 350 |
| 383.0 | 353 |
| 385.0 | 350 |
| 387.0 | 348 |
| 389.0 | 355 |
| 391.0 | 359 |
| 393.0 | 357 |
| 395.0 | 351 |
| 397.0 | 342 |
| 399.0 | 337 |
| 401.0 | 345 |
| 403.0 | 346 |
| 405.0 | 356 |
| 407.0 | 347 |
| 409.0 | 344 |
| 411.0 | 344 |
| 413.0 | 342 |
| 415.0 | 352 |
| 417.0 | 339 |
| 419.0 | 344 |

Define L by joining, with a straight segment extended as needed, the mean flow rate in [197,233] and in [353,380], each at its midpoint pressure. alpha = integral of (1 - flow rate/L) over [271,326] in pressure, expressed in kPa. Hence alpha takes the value 3.9 kPa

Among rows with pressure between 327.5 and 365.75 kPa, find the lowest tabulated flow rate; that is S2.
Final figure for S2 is 165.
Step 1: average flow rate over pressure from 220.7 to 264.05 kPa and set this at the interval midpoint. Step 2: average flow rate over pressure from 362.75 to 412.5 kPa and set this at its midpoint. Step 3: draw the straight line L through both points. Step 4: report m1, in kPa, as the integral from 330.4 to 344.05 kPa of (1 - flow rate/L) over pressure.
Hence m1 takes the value 5.9 kPa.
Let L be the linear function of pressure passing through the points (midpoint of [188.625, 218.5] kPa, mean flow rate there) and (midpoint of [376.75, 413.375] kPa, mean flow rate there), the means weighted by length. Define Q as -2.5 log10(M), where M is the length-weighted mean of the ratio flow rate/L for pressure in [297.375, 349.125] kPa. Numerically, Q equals 0.21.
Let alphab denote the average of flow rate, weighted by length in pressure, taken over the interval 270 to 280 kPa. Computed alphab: 332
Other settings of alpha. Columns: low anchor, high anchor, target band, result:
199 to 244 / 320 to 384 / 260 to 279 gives -3.15 kPa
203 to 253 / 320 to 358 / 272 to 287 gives -0.86 kPa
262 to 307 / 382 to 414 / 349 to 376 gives -0.42 kPa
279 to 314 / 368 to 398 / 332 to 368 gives 5.93 kPa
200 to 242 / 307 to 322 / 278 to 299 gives 0.96 kPa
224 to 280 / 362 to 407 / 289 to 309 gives 2.55 kPa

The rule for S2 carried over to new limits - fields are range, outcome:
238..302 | 297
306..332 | 255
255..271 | 357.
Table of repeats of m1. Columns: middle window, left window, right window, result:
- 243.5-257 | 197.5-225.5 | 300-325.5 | -1.5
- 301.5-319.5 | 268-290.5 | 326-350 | -2.7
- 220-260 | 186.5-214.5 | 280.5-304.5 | -4.8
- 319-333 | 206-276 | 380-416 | 2.2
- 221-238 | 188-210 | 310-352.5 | -2.1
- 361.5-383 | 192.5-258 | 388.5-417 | -0.5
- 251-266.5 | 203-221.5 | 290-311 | -3.6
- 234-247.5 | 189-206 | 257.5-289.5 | -0.2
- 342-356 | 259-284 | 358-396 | 2.8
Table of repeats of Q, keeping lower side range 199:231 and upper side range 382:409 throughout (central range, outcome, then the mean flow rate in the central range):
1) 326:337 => 0.34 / 247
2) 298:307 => 0.09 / 304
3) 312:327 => 0.07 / 313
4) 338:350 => 0.49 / 216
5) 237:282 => -0.09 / 350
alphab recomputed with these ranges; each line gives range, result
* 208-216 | 310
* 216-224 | 321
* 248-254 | 344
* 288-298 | 303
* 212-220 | 317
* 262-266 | 396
